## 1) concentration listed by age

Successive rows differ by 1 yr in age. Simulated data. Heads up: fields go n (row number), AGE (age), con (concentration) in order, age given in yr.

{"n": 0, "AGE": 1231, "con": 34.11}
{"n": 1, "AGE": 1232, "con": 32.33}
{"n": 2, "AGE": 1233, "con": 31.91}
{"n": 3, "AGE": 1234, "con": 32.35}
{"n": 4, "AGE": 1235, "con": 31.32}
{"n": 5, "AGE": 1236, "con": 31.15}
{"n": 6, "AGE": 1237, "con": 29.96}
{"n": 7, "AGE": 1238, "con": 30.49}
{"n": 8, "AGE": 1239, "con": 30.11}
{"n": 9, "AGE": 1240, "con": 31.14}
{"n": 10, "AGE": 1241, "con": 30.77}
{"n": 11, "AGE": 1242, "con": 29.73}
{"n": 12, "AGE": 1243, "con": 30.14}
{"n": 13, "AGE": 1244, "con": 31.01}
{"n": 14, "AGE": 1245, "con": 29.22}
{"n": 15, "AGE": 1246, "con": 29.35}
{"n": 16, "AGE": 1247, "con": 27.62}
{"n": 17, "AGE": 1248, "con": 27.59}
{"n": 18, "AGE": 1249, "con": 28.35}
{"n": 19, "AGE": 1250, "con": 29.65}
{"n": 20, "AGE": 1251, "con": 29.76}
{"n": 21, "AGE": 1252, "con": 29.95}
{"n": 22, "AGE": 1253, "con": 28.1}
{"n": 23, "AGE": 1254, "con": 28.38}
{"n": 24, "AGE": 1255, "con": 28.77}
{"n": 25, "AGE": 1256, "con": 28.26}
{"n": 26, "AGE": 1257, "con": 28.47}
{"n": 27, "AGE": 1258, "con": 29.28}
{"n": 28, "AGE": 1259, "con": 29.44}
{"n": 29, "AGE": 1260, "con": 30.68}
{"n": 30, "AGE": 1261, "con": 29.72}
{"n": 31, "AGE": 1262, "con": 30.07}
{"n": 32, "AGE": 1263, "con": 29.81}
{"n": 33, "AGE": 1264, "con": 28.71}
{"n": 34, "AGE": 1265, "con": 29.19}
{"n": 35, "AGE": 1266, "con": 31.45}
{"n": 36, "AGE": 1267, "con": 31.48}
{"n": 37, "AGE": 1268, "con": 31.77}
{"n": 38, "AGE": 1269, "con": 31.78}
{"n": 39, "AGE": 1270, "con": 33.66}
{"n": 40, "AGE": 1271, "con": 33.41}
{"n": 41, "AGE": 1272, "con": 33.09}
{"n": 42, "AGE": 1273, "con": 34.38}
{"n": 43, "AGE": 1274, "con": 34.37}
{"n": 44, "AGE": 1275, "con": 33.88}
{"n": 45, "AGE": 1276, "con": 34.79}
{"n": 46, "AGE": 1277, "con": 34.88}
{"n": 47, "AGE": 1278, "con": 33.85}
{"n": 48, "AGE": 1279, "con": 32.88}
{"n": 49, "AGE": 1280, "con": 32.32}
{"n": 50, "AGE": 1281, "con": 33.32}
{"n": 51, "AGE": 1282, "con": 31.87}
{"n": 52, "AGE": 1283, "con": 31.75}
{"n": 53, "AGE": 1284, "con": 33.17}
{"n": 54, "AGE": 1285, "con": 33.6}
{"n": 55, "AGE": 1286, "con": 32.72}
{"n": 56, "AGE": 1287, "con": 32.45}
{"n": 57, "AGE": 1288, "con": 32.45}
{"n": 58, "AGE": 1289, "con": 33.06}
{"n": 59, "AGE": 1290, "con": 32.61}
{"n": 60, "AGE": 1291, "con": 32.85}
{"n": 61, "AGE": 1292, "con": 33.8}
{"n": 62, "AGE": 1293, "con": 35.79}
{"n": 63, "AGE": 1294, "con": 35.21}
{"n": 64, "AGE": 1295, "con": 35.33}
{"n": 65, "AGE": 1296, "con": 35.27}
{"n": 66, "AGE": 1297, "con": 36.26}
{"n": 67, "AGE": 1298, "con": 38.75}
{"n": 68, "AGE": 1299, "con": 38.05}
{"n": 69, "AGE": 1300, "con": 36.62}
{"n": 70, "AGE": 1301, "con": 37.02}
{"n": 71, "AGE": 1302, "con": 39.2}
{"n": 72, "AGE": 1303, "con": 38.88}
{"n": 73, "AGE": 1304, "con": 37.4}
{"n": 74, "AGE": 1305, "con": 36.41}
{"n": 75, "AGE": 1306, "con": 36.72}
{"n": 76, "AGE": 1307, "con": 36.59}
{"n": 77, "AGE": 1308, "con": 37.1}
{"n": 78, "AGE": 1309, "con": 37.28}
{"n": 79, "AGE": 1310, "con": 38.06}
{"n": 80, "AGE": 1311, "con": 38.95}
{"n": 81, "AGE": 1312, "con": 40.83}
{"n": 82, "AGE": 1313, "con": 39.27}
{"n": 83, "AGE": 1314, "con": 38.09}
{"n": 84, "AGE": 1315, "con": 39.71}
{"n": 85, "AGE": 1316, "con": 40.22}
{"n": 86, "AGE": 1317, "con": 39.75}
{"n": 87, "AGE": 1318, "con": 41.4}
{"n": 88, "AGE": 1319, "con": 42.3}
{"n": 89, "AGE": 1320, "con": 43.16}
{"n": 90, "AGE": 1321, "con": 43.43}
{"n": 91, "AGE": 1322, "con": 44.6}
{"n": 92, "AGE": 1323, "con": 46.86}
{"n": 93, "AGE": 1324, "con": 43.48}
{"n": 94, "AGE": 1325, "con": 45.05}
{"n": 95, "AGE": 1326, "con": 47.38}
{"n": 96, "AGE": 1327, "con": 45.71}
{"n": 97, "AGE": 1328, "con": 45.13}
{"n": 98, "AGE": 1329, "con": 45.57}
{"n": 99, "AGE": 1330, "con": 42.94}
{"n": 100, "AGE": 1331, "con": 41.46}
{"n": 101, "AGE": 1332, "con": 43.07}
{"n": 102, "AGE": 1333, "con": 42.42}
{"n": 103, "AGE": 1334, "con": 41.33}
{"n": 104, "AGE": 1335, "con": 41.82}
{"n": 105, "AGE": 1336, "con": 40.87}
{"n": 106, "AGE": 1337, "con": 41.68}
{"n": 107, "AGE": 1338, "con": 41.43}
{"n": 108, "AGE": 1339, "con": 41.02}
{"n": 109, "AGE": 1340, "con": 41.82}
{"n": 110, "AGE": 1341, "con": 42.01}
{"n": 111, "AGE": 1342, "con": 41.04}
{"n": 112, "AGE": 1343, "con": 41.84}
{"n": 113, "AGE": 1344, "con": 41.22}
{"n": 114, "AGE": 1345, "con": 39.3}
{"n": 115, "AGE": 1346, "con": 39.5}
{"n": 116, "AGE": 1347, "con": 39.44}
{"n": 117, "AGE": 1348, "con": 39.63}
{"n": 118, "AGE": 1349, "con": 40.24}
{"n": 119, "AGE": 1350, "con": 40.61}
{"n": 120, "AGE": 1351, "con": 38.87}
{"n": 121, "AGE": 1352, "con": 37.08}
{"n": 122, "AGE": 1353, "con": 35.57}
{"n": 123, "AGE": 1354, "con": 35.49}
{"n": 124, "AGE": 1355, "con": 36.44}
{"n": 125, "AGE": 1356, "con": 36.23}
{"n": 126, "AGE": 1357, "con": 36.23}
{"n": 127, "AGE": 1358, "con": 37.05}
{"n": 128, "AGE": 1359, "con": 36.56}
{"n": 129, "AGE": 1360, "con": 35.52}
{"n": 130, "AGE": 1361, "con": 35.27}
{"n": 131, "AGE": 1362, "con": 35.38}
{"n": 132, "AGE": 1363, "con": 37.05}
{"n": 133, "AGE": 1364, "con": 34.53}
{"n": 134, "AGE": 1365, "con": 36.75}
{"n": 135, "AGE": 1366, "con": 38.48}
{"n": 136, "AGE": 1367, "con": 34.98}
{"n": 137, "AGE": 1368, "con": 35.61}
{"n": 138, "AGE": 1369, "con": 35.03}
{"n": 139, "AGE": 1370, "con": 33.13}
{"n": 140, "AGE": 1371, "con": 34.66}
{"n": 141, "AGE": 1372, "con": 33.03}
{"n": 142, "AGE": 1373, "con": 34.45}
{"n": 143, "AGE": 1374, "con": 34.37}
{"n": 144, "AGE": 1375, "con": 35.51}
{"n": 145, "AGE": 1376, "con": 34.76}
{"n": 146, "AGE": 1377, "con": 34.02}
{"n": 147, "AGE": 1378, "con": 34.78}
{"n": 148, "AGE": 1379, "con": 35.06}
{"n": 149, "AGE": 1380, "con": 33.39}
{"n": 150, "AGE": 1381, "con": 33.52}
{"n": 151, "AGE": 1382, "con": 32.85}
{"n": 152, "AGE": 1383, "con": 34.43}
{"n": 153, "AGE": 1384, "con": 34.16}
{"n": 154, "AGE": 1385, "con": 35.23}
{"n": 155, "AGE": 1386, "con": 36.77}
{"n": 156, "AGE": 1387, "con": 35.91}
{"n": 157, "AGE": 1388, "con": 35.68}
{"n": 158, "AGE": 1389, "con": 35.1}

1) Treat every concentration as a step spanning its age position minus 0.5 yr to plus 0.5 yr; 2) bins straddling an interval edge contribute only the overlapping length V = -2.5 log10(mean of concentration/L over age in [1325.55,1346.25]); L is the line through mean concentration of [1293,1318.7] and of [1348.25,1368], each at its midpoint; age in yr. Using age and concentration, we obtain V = -0.14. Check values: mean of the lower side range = 37.9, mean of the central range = 42.3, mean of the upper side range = 36.8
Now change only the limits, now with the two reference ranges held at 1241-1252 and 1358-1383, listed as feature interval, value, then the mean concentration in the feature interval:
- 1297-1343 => -0.24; 40.9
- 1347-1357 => -0.11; 37.8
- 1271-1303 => -0.11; 34.4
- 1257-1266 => 0.01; 29.7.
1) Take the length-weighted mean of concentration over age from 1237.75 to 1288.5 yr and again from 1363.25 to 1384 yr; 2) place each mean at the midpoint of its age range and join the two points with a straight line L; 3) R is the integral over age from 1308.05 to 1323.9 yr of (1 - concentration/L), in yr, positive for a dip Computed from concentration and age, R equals -3.91 yr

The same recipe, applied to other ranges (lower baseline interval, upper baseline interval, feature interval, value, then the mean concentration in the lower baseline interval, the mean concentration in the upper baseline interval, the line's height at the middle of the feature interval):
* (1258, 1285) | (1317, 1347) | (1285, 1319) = 0.6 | 32.1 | 42.6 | 37.4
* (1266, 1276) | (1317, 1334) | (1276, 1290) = 1.0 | 33.1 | 43.8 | 35.4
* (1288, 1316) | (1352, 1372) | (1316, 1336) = -3.8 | 36.8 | 35.8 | 36.4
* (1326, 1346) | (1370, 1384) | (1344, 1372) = 0.8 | 42.3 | 34.2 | 37.9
